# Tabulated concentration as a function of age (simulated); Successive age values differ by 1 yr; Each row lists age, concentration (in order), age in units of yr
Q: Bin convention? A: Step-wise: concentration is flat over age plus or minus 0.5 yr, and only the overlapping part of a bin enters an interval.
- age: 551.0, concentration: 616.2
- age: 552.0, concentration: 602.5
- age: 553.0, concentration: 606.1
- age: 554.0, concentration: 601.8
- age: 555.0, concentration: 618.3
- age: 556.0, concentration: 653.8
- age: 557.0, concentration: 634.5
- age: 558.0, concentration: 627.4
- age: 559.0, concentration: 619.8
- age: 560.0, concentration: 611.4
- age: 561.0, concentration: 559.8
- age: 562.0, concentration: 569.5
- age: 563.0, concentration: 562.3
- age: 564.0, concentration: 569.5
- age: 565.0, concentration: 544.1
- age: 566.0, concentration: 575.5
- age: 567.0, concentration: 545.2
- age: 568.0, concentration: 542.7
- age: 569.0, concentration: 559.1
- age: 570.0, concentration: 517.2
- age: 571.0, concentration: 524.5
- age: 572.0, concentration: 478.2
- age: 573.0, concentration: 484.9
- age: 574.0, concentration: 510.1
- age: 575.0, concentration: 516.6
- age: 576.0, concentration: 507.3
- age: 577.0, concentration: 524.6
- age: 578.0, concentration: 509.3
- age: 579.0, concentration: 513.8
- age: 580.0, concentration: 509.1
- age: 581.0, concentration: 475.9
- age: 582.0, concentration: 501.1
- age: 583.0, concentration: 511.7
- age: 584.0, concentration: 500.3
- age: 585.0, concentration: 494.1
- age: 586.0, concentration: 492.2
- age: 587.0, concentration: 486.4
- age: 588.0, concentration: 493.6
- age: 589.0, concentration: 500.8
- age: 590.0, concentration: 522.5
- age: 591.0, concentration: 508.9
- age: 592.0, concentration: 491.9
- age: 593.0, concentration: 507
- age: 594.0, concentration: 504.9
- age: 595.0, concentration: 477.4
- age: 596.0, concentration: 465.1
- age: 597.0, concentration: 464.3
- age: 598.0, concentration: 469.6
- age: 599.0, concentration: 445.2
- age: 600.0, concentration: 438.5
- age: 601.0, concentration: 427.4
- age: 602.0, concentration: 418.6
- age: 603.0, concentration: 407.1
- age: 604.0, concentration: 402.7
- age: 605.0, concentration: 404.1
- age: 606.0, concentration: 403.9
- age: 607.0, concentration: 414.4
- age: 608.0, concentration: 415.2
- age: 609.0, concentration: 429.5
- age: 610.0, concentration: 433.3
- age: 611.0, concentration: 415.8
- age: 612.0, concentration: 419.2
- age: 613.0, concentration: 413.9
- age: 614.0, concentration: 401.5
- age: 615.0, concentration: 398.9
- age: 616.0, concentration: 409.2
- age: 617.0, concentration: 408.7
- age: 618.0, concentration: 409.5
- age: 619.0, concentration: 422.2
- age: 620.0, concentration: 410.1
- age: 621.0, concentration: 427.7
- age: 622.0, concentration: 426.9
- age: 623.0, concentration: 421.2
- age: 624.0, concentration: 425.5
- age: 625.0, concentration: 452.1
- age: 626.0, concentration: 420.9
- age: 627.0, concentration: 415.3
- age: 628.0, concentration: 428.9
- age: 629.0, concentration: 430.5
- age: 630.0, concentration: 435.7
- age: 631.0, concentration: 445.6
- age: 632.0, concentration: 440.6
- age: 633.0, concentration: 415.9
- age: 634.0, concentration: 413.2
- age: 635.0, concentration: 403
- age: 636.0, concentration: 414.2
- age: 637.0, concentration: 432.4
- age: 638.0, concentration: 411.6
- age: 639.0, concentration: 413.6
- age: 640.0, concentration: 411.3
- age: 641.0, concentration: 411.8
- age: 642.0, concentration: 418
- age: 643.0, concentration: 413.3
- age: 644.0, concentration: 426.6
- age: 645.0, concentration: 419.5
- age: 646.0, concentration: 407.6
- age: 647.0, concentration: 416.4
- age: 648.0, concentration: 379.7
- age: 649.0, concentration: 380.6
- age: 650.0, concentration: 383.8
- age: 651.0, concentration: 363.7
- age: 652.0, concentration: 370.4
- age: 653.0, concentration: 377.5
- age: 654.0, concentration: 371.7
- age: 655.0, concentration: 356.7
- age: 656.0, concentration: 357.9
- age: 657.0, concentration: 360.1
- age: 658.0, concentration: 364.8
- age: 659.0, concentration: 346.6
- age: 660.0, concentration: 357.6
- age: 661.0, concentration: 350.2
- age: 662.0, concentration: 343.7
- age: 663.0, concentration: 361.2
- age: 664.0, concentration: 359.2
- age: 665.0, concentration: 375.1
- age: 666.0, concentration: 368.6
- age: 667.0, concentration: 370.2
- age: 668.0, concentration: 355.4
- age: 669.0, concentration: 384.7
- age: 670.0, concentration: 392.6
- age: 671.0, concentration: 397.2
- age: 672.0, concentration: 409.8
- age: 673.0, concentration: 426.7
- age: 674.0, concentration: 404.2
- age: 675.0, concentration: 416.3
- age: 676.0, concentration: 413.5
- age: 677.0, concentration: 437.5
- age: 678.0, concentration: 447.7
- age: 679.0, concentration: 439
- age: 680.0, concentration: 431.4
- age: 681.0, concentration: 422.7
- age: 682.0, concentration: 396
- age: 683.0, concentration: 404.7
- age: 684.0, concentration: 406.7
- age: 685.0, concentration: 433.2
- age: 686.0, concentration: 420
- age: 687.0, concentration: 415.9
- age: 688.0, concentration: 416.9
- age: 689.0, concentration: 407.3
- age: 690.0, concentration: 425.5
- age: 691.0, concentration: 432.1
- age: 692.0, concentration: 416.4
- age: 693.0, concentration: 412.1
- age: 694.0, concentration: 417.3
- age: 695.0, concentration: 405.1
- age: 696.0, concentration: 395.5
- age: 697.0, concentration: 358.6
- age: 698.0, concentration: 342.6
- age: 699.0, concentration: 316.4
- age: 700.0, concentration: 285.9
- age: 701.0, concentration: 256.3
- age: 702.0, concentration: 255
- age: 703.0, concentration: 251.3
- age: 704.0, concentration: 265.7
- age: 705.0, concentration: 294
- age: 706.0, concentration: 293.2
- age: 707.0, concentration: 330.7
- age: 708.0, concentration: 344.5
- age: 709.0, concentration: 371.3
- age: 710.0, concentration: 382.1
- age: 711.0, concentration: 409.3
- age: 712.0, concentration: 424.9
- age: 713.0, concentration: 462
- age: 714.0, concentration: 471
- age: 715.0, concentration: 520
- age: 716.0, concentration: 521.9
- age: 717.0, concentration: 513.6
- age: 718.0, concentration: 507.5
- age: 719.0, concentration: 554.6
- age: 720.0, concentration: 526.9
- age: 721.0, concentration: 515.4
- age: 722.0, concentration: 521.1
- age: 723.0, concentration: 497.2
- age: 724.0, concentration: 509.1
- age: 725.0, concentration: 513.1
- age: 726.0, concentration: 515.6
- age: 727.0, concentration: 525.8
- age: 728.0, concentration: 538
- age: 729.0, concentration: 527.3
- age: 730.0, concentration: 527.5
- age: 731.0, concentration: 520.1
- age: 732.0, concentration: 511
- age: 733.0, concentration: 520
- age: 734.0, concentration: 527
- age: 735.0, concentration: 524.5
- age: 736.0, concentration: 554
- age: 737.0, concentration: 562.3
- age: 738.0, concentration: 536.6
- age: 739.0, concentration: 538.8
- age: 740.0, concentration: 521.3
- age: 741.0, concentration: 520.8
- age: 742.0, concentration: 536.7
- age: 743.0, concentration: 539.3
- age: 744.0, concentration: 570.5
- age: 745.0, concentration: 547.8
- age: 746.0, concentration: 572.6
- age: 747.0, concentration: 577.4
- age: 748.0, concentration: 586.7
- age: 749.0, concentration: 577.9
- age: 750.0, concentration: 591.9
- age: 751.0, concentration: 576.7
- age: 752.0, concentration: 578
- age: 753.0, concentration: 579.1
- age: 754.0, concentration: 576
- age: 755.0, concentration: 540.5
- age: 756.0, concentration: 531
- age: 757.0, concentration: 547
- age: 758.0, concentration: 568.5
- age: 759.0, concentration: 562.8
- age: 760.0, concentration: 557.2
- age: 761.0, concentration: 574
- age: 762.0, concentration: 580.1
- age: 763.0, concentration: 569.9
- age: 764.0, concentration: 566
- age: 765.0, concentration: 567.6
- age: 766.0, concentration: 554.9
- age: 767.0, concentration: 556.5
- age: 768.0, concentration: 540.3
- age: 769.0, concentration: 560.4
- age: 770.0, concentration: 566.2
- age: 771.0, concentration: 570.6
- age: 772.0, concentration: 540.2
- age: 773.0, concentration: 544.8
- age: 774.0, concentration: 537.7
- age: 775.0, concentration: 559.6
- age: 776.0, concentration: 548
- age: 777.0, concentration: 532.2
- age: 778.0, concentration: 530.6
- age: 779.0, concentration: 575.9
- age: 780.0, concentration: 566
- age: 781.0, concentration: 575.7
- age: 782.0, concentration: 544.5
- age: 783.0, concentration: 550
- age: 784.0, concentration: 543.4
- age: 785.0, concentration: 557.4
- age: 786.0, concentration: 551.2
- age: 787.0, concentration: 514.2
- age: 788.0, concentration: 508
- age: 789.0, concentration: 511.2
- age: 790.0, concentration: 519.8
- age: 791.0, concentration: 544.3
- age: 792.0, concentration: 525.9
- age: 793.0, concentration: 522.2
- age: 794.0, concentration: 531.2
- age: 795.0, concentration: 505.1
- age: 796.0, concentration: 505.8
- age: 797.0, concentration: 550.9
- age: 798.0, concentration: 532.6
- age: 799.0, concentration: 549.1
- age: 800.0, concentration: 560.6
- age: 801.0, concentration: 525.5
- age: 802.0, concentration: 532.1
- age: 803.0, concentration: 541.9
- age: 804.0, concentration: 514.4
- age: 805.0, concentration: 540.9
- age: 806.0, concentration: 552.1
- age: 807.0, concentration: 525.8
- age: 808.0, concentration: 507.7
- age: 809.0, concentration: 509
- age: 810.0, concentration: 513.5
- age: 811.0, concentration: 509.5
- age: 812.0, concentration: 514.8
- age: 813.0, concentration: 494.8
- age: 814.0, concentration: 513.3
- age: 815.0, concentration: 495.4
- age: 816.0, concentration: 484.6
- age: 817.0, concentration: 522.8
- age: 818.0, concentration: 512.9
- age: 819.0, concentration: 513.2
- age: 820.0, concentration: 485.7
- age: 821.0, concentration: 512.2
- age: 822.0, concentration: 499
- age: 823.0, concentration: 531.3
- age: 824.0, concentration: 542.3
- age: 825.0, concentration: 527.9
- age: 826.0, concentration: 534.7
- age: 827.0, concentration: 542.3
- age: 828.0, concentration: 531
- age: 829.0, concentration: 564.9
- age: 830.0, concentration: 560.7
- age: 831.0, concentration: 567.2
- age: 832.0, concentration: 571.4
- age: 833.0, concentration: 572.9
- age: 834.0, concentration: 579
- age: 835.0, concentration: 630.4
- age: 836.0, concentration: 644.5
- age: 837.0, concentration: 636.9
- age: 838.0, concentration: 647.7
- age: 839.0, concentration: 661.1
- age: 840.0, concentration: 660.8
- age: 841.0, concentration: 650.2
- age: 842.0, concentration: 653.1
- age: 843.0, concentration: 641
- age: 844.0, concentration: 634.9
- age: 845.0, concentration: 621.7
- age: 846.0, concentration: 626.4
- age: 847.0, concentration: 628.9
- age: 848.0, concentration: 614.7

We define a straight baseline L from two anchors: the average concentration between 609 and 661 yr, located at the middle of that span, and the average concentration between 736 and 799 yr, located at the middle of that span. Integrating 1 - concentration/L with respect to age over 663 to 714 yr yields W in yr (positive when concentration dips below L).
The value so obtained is 8.8 yr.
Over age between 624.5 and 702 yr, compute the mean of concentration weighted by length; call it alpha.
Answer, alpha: 396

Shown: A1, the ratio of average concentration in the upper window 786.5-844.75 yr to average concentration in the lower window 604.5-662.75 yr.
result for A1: 1.36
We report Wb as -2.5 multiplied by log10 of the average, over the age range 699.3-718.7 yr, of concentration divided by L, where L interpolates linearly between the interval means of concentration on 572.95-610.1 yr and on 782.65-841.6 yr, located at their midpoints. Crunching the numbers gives 0.33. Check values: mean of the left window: 474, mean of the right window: 544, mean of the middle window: 378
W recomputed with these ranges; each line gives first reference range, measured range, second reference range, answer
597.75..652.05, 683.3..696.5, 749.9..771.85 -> 1.93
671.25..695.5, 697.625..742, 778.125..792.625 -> 1.05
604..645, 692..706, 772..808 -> 4.23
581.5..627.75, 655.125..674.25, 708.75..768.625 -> 4.45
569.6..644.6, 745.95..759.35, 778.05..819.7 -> -1.57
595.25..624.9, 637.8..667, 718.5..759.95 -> 5.09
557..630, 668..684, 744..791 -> 3.18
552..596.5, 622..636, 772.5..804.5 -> 2.87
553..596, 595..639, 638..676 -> 3.16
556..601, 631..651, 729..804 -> 4.47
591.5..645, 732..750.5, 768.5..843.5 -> -1.55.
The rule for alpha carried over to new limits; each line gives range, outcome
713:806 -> 542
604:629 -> 418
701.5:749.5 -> 484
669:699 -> 410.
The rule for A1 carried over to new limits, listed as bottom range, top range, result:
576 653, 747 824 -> 1.23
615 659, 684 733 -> 1.05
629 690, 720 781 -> 1.37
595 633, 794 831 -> 1.23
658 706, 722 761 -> 1.44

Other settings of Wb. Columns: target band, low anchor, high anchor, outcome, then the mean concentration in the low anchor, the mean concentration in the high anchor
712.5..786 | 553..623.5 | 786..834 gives -0.06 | 491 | 527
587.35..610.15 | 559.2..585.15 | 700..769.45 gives 0.16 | 529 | 502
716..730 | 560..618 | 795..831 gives -0.03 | 481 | 525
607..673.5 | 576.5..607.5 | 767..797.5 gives 0.22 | 474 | 541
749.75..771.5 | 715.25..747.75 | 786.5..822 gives -0.07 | 531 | 520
